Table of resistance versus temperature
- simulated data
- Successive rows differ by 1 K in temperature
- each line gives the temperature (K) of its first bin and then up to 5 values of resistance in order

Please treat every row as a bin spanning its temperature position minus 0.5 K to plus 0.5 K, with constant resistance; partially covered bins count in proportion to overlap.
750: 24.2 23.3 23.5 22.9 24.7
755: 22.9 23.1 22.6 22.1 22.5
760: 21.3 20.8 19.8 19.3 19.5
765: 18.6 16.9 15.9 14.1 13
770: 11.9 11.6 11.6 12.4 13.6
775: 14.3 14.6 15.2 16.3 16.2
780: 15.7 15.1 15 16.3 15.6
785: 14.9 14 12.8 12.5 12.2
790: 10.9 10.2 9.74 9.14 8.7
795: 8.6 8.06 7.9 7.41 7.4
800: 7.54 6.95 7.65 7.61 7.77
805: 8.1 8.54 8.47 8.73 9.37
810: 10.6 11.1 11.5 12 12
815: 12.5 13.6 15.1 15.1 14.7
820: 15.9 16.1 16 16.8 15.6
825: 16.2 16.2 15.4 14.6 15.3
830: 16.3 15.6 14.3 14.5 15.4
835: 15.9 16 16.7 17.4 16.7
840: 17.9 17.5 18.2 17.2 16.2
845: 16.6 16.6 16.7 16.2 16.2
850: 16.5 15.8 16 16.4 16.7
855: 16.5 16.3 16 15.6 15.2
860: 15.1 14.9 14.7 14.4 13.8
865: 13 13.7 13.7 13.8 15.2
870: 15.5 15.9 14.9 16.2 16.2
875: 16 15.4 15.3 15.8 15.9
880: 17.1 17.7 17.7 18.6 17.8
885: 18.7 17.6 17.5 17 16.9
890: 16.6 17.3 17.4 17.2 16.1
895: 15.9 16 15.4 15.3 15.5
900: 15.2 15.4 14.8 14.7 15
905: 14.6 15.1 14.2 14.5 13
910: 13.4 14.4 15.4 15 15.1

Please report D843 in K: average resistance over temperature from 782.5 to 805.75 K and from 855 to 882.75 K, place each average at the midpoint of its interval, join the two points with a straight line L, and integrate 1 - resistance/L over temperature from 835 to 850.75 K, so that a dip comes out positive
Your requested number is -3.8 K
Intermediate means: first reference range 10.1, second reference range 15.4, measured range 16.8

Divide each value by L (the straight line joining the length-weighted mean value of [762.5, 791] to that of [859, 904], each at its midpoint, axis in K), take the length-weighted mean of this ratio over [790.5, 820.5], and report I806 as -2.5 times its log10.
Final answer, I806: 0.43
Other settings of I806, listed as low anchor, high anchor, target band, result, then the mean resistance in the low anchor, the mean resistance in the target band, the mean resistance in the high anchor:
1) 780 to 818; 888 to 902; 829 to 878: -0.15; 10.8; 15.8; 16.1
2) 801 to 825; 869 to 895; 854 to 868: 0.03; 11.9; 14.9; 16.7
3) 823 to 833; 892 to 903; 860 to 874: 0.07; 15.5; 14.7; 15.7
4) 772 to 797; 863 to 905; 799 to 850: 0.03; 12.9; 13.9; 15.9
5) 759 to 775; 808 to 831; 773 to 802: 0.28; 16.2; 12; 14.1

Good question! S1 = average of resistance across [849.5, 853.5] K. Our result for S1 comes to 16.2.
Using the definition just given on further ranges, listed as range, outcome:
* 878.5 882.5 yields 17.1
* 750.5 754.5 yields 23.6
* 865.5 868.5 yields 13.7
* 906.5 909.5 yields 13.9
